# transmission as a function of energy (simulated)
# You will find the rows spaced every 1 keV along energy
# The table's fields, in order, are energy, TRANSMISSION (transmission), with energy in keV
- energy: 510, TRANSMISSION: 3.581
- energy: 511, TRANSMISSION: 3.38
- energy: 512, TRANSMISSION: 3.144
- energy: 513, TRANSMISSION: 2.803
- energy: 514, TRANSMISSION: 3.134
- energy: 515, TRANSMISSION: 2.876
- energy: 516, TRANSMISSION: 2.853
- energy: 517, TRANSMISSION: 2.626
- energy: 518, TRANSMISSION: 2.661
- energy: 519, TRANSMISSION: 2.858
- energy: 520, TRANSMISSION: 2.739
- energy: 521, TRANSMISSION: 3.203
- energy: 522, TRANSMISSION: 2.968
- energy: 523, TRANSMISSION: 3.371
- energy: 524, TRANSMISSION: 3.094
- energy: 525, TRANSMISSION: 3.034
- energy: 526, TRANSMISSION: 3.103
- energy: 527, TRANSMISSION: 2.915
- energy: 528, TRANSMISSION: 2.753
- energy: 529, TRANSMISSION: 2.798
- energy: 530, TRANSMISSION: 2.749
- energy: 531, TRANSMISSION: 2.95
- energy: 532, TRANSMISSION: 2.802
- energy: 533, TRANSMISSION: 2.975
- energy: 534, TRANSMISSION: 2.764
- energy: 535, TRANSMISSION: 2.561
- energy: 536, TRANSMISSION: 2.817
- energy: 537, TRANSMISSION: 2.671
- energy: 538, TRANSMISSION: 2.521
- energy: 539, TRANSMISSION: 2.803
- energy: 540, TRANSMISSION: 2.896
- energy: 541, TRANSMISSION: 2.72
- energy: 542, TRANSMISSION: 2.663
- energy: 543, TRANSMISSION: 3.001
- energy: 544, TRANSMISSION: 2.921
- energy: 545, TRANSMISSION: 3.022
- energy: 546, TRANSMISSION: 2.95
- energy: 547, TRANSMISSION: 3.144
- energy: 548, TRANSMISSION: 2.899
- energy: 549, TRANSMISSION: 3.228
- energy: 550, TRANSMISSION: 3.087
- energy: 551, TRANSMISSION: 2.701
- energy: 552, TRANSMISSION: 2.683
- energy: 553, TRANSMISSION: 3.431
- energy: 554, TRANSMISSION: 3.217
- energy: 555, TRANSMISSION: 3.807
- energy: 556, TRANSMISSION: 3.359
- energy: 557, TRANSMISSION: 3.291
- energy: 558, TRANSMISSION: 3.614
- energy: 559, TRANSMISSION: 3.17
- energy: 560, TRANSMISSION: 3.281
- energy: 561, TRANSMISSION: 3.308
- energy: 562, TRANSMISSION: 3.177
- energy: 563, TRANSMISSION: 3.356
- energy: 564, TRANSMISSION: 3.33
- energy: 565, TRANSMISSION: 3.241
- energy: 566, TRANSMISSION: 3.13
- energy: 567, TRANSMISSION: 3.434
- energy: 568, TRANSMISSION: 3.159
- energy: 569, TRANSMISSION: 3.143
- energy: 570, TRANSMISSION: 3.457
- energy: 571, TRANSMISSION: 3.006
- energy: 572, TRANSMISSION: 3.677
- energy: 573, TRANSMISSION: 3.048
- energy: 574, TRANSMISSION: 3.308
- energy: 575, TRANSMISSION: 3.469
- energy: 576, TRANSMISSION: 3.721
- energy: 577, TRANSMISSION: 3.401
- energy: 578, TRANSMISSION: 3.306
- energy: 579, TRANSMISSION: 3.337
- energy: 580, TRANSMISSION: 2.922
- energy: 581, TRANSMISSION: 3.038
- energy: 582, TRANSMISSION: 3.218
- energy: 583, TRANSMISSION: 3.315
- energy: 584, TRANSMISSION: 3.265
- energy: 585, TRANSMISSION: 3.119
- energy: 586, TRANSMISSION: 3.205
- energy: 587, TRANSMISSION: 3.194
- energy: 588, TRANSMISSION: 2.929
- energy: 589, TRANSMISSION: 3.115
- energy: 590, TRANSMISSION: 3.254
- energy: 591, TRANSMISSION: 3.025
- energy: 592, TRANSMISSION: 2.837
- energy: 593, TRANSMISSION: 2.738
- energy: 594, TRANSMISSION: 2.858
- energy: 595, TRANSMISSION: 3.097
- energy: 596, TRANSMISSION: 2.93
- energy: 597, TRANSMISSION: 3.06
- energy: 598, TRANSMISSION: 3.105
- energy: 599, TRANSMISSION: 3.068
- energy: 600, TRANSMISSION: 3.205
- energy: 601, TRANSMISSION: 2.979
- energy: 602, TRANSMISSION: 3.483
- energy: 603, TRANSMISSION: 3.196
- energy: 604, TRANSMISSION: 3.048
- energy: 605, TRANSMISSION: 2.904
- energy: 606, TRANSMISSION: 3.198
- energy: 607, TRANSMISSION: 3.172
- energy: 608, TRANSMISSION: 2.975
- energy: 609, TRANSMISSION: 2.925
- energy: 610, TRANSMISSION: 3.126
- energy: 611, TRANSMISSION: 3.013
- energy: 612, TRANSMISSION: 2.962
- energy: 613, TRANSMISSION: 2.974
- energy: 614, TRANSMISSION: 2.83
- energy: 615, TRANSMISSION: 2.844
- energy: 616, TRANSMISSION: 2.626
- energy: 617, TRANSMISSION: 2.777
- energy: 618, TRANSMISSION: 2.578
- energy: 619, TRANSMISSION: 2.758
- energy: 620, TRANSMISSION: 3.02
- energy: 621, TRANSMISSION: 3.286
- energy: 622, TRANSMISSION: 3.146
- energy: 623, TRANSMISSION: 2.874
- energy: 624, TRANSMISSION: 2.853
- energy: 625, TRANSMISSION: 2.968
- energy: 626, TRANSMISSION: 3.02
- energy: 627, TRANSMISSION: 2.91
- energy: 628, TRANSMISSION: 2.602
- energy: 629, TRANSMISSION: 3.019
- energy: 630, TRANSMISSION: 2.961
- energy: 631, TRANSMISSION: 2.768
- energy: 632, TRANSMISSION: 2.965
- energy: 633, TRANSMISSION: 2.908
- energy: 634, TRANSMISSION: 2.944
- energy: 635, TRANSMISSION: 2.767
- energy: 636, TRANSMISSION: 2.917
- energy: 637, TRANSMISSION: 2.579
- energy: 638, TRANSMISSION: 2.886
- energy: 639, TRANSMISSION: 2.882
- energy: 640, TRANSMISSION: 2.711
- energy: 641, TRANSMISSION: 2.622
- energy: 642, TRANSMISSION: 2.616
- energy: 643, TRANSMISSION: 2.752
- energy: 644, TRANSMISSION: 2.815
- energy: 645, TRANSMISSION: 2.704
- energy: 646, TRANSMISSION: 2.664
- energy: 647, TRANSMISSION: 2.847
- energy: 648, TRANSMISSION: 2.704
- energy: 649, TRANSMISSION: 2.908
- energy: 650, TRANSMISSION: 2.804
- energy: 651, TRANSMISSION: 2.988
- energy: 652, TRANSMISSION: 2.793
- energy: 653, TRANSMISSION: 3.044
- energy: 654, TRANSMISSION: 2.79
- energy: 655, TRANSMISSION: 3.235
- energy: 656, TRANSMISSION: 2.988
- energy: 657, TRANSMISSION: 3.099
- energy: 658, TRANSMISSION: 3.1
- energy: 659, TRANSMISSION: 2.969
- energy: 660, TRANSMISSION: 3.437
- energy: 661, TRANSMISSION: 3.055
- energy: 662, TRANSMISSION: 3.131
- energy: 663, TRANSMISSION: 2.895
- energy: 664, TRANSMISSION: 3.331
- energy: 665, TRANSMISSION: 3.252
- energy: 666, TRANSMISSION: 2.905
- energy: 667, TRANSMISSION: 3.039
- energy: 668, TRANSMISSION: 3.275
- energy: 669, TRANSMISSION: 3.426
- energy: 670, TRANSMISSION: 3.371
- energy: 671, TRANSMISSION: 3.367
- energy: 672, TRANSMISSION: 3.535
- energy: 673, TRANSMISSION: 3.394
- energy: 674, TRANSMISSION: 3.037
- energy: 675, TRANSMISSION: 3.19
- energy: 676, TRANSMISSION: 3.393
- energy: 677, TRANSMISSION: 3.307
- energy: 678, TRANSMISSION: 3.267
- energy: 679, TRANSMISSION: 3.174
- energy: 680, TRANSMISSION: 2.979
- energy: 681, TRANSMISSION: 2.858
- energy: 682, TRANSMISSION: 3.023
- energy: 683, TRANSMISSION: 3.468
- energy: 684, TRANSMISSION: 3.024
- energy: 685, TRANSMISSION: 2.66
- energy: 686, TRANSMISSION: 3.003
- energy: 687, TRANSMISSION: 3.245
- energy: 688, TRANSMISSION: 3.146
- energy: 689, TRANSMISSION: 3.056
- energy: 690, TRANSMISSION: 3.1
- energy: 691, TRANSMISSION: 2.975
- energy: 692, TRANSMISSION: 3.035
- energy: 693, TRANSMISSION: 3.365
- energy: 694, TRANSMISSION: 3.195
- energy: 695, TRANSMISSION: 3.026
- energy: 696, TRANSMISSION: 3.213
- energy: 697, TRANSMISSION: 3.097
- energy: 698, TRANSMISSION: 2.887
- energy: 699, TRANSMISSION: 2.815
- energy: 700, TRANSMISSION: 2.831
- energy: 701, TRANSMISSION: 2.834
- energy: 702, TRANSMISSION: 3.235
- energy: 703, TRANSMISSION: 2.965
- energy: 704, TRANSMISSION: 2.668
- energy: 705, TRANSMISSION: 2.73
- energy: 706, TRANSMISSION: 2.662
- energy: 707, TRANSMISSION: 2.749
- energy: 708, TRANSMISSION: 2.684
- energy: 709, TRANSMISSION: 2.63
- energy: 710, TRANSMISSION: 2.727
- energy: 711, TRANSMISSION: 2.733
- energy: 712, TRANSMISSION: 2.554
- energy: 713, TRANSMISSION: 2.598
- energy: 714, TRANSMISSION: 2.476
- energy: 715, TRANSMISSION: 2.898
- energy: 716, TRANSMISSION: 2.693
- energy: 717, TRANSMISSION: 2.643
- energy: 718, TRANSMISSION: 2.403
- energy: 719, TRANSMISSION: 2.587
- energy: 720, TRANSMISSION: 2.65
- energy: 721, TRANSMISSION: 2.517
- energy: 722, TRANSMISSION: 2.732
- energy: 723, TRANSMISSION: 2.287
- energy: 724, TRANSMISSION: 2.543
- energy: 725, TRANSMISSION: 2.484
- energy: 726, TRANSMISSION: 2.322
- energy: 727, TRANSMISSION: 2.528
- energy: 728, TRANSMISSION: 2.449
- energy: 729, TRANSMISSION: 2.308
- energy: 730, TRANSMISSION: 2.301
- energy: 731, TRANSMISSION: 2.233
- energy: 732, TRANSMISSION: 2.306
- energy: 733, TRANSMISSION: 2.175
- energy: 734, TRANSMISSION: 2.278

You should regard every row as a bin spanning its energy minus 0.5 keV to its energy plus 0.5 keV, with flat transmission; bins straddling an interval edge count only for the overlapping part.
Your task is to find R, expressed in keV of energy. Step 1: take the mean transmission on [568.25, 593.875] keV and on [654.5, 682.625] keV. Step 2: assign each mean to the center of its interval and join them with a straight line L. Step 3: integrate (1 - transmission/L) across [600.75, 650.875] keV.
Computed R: 4.6 keV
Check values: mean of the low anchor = 3.2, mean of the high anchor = 3.18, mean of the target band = 2.9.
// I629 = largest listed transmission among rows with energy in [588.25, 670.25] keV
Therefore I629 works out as 3.483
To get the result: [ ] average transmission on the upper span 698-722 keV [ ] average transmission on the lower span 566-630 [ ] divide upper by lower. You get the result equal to 0.9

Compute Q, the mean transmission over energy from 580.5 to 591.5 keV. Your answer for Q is 3.15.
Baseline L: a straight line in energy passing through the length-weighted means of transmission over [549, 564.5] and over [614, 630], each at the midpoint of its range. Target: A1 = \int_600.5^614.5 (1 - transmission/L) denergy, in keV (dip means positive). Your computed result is -0.4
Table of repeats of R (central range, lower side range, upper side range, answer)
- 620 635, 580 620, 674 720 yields 0.3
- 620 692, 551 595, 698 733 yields -3.8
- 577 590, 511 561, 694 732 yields -1.3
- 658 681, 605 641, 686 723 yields -2.7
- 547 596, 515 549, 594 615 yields -3.8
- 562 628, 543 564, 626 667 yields -0.7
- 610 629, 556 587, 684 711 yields 1.5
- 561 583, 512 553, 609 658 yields -3.0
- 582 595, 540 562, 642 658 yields -0.2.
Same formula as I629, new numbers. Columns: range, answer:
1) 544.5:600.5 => 3.807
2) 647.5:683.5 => 3.535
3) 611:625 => 3.286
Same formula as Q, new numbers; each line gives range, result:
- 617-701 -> 3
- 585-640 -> 2.97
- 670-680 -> 3.28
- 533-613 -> 3.11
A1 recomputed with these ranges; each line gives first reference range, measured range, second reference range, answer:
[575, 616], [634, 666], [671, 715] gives 1.32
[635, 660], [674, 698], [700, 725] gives -3.18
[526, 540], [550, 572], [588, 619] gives -2.97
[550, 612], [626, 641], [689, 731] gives 0.78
